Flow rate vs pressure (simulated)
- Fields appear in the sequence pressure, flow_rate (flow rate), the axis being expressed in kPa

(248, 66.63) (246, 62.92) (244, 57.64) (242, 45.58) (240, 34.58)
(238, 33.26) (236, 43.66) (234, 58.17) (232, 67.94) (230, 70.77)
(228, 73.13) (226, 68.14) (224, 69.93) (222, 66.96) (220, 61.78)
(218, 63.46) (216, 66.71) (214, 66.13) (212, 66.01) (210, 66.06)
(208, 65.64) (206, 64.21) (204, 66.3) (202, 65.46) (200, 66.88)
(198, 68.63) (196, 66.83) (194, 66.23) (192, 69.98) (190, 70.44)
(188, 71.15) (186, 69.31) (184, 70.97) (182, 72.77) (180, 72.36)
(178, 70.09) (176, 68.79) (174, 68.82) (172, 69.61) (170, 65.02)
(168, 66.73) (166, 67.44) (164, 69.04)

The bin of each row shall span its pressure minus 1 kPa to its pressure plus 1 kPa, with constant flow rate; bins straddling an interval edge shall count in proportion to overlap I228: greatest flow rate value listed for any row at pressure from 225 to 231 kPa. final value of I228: 73.13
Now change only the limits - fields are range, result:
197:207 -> 68.63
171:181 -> 72.36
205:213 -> 66.06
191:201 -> 69.98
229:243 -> 70.77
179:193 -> 72.77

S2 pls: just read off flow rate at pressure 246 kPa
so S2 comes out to 62.92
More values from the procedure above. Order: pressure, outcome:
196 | 66.83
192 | 69.98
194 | 66.23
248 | 66.63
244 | 57.64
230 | 70.77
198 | 68.63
